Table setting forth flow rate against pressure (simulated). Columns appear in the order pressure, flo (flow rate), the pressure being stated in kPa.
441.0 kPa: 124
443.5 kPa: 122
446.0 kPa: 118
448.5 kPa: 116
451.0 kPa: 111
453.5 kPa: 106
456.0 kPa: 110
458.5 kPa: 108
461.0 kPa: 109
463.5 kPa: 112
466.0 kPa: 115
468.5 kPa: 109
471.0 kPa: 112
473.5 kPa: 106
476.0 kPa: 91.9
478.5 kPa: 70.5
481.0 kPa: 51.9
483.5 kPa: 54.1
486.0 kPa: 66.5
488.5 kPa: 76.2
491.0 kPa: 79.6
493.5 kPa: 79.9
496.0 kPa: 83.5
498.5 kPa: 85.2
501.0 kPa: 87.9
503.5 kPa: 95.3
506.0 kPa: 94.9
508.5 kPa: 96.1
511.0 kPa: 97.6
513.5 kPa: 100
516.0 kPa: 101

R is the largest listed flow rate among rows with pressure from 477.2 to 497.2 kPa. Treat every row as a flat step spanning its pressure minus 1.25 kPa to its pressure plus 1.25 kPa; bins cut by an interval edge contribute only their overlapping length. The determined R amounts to 83.5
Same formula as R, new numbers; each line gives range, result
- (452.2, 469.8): 115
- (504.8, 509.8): 96.1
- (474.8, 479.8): 91.9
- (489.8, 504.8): 95.3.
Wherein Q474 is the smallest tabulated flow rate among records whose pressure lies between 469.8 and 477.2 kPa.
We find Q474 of 91.9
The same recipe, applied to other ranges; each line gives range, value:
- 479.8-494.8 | 51.9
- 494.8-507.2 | 83.5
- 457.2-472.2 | 108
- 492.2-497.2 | 79.9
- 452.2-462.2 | 106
